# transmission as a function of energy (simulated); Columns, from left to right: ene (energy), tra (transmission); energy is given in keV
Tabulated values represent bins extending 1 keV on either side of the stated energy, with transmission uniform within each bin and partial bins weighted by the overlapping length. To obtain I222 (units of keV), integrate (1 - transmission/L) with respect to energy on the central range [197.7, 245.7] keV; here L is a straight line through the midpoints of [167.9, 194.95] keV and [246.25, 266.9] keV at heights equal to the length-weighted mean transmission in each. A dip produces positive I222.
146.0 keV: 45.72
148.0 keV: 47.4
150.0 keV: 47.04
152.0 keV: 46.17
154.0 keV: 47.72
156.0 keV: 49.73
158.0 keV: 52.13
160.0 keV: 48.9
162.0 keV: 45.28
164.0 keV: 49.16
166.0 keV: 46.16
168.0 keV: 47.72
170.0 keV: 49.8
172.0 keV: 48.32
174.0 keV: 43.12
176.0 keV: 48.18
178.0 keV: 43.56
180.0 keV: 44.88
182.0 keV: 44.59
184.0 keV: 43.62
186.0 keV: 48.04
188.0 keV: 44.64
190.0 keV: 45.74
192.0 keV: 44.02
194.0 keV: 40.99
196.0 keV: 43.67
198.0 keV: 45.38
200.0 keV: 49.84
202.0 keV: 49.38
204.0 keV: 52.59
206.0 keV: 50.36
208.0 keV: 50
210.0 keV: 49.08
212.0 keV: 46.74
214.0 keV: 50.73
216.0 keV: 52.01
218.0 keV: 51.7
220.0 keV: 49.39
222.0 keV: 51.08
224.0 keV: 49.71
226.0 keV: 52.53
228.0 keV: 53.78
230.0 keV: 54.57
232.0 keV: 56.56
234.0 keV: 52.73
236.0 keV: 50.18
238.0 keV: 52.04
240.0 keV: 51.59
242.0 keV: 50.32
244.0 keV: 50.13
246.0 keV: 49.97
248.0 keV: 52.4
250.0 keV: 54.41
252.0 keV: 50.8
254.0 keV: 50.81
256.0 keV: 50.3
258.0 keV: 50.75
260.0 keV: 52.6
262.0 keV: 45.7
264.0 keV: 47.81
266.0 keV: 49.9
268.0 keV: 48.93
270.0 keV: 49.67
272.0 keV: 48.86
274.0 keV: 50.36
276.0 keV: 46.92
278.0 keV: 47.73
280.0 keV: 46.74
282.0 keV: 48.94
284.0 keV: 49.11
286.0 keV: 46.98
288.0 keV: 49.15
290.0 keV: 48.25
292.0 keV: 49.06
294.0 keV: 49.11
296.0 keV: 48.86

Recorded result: -2.8 keV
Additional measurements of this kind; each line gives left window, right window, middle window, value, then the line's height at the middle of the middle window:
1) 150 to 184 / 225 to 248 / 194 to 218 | 0.6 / 50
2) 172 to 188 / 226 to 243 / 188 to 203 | 0.6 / 47.4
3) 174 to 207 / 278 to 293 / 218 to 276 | -4.3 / 47.4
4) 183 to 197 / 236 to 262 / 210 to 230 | -1.3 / 47.8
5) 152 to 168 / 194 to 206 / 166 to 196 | 1.6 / 48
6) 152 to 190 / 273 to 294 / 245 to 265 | -1.1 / 48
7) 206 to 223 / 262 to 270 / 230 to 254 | -1.3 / 49.3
